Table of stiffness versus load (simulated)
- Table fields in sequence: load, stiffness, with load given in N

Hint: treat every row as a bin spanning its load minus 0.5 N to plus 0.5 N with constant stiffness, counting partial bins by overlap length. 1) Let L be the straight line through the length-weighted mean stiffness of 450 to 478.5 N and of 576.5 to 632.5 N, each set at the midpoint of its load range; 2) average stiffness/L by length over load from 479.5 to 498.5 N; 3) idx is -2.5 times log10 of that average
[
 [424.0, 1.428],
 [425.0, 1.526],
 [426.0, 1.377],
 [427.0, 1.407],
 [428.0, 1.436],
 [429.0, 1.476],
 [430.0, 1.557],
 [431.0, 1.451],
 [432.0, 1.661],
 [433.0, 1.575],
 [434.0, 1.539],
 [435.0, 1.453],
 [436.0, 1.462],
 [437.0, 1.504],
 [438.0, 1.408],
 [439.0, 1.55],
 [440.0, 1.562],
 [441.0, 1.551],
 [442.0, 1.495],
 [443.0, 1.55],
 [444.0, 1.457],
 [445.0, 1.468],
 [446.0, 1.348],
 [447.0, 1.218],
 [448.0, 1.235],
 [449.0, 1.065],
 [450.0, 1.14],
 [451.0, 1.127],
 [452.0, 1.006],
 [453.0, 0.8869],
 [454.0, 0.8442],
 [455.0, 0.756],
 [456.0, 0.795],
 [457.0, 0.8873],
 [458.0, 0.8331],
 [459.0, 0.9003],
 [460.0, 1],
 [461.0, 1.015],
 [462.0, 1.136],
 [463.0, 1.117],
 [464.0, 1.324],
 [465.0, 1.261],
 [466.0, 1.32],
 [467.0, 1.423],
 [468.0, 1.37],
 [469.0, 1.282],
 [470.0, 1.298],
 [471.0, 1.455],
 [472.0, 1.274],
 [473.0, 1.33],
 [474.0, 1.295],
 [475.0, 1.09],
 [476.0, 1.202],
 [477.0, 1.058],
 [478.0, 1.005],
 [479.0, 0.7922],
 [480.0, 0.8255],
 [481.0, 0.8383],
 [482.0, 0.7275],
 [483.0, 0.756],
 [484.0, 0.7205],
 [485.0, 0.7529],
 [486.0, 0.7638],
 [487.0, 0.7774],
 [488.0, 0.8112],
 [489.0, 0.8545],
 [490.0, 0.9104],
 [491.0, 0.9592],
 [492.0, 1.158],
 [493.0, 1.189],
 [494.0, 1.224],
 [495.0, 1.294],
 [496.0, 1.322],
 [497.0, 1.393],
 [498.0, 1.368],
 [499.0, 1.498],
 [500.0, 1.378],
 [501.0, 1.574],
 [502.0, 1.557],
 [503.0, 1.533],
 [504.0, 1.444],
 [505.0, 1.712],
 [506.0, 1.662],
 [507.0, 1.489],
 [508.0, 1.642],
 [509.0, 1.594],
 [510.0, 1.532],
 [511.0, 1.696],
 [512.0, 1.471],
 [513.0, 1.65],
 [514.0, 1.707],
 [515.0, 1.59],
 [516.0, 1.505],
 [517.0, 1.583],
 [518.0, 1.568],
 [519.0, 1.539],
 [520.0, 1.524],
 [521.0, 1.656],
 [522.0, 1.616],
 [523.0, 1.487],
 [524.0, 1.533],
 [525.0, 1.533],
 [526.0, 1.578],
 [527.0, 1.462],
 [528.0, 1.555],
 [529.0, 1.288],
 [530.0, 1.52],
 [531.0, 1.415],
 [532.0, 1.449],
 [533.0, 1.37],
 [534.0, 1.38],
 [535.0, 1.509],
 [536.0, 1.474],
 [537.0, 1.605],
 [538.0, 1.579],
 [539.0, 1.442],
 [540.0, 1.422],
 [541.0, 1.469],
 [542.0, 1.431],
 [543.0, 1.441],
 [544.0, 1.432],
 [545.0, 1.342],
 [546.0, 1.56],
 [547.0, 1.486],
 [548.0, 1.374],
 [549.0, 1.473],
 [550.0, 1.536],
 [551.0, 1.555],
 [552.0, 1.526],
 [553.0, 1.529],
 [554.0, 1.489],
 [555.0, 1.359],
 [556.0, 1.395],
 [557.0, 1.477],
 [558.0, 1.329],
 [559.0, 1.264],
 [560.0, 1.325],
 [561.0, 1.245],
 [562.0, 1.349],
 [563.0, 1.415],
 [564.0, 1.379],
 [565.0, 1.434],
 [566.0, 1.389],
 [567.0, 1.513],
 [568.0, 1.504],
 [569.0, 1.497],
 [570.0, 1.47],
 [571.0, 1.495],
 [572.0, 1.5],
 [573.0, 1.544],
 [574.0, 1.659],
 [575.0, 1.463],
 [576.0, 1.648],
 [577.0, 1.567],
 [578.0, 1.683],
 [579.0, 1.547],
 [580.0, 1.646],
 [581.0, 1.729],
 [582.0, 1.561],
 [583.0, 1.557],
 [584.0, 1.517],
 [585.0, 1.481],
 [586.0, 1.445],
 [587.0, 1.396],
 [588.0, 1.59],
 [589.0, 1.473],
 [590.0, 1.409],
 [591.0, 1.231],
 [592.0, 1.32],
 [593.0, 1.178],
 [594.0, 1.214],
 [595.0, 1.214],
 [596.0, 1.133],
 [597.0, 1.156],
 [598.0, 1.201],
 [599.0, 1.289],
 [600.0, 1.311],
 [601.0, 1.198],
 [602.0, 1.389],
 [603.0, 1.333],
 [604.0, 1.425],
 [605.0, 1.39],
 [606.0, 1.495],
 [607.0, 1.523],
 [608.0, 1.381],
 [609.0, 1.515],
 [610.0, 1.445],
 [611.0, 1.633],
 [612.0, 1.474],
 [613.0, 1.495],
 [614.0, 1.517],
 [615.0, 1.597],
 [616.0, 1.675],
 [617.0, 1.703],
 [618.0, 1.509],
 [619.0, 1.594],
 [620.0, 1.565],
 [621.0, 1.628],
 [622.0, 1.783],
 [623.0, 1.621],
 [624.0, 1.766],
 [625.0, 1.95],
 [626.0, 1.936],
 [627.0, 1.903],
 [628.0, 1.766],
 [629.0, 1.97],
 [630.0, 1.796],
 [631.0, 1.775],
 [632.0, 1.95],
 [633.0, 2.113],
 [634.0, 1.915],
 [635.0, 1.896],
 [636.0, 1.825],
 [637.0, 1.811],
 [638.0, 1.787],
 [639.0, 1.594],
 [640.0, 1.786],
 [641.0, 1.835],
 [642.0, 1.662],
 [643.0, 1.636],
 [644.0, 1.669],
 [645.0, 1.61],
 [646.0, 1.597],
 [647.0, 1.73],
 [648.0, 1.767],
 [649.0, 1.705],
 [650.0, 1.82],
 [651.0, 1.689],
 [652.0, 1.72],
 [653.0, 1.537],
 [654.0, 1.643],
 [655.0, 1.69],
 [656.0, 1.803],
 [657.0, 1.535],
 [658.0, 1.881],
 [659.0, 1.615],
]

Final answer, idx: 0.213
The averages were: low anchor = 1.12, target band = 0.981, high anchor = 1.53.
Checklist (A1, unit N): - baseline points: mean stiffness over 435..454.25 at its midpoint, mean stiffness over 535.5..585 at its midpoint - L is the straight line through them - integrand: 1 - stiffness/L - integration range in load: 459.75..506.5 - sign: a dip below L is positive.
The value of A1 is 6.9 N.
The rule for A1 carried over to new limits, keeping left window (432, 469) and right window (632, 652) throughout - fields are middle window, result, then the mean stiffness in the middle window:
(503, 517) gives -1.8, 1.59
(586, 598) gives 2.4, 1.3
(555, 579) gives 1.6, 1.46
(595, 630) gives 3.1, 1.54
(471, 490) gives 5.4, 0.95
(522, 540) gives -0.3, 1.48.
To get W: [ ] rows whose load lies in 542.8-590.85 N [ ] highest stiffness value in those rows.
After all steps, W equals 1.729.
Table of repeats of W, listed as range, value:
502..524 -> 1.712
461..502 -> 1.574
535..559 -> 1.605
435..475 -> 1.562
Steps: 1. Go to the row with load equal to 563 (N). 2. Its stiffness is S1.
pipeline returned 1.415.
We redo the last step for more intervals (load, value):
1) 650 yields 1.82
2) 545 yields 1.342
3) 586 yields 1.445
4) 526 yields 1.578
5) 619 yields 1.594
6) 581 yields 1.729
